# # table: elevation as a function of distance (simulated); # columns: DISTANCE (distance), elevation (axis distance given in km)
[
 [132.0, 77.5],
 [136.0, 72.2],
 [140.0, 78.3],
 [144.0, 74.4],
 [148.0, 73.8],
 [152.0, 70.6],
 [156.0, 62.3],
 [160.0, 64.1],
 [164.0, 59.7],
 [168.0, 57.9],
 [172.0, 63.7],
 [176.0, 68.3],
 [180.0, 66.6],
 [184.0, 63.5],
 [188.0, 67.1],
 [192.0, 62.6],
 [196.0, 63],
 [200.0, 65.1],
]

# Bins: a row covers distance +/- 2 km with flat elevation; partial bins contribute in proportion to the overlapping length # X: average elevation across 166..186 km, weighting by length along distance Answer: 64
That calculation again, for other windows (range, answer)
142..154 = 72.9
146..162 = 67.7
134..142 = 75.2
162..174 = 60.4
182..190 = 65.3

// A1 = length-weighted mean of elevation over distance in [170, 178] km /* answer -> 66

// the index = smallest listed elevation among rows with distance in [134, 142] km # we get 72.2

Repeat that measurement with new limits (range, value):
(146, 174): 57.9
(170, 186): 63.5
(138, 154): 70.6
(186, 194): 62.6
